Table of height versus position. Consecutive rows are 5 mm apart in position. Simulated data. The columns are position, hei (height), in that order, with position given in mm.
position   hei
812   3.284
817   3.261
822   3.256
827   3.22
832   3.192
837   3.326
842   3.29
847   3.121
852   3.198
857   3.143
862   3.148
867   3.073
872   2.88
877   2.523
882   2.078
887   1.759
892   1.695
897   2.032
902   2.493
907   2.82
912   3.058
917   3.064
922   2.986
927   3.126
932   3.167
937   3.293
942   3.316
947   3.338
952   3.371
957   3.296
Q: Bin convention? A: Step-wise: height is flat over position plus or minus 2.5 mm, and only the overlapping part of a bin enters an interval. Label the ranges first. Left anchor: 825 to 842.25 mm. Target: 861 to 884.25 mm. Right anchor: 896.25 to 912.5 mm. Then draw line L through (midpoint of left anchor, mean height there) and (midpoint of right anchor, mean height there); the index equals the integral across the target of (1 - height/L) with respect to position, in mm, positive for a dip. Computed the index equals 1.47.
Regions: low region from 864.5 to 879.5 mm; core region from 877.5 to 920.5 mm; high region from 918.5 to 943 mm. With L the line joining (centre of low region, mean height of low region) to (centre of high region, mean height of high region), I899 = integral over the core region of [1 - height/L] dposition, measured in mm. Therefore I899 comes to 8.56 mm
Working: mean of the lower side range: 2.83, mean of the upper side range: 3.16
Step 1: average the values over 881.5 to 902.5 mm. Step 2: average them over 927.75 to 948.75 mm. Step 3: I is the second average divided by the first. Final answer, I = 1.7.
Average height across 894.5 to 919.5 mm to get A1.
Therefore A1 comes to 2.69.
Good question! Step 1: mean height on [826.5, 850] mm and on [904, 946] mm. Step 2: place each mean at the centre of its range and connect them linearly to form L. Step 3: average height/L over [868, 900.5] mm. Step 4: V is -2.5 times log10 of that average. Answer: 0.39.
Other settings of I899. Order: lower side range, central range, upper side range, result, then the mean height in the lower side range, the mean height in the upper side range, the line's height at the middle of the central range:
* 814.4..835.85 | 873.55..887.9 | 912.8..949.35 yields 4.5 mm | 3.24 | 3.18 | 3.21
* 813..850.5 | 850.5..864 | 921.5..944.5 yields 0.3 mm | 3.24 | 3.19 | 3.23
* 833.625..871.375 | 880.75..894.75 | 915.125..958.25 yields 6.0 mm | 3.17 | 3.22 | 3.19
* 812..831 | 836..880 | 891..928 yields -0.6 mm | 3.25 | 2.68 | 3.01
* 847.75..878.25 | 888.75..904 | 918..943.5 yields 5.2 mm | 3.02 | 3.17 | 3.09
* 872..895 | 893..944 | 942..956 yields -2.2 mm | 2.11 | 3.34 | 2.77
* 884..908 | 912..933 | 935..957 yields -2.5 mm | 2.12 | 3.33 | 2.76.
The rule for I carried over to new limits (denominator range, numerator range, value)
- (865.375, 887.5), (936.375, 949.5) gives 1.33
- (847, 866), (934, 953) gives 1.05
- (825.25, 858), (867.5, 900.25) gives 0.69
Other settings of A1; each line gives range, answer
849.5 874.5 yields 3.09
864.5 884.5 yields 2.64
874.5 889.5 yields 2.12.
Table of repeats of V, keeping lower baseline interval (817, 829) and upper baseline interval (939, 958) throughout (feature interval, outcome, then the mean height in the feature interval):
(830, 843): -0.006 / 3.27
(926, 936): 0.050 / 3.17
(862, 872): 0.079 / 3.04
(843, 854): 0.029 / 3.18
